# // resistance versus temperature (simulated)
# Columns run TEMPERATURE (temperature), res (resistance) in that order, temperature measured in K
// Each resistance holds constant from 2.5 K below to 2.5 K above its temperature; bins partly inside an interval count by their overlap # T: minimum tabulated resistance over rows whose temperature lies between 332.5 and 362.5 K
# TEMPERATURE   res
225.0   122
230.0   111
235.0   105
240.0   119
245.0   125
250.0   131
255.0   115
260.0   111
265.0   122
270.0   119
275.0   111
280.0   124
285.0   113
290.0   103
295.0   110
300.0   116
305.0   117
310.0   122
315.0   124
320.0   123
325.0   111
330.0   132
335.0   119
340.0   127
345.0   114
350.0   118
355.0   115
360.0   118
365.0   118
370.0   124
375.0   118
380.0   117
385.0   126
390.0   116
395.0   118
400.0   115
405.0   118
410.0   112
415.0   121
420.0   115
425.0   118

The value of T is 114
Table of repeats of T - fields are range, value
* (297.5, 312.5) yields 116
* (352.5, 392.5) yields 115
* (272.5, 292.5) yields 103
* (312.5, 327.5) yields 111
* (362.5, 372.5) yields 118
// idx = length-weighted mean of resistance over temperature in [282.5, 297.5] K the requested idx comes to 109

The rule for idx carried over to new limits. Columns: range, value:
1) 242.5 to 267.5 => 121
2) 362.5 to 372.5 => 121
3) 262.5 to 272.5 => 120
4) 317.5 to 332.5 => 122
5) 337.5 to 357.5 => 118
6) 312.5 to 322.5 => 124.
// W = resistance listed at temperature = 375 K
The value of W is 118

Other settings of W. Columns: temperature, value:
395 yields 118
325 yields 111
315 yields 124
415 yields 121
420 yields 115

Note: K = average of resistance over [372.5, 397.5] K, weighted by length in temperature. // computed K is 119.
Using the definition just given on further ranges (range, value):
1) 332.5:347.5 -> 120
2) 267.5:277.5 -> 115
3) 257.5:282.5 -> 117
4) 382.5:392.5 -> 121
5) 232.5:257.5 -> 119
